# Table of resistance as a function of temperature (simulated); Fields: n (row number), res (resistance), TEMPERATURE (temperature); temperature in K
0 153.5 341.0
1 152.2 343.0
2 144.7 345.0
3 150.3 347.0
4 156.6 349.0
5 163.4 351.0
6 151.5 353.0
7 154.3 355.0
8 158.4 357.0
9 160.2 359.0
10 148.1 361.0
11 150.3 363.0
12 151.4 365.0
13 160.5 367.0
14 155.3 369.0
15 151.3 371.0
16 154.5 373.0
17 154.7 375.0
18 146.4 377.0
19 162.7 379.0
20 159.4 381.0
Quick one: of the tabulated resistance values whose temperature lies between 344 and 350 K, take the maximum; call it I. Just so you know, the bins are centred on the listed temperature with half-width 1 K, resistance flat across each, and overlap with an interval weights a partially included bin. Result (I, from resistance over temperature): 156.6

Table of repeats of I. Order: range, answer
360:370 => 160.5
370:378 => 154.7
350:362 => 163.4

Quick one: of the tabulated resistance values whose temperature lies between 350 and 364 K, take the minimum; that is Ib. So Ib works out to 148.1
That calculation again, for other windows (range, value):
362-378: 146.4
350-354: 151.5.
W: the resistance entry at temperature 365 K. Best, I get 151.4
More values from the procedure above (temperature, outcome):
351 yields 163.4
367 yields 160.5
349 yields 156.6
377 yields 146.4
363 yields 150.3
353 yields 151.5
